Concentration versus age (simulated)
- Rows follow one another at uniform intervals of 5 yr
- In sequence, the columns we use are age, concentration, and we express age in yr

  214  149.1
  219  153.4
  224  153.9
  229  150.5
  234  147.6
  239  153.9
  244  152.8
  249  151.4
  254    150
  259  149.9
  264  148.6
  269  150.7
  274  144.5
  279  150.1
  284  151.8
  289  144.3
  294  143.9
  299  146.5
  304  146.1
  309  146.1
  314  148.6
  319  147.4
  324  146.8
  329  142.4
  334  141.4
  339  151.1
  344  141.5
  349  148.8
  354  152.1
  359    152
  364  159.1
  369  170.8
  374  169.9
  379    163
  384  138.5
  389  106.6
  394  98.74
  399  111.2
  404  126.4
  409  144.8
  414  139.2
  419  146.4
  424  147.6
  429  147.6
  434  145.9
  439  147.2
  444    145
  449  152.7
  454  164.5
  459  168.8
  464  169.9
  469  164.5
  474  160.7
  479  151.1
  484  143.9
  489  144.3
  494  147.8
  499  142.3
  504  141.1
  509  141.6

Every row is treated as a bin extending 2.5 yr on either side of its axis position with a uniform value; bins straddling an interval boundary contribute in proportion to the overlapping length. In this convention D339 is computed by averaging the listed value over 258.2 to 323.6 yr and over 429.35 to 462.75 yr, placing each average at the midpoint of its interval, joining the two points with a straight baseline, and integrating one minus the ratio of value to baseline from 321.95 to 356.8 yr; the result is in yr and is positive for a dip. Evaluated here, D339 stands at 0.8 yr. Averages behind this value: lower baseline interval 147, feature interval 146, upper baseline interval 154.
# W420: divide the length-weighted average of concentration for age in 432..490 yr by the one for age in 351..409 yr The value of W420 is 1.1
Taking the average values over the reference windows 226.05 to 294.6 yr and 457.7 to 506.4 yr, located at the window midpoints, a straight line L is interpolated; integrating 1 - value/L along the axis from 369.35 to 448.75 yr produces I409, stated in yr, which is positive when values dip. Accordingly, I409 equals 6.3 yr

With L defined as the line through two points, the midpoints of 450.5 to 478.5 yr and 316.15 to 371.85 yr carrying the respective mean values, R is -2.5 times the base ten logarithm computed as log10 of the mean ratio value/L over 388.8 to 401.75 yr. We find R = 0.42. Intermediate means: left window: 150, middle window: 106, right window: 164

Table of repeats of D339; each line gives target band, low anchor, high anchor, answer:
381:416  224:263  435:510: 6.45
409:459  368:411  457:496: -1.08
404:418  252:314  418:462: 1.08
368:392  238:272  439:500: 0.88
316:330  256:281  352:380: 0.88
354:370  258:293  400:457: -1.28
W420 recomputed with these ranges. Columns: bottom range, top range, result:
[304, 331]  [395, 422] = 0.90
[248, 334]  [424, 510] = 1.03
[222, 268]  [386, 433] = 0.86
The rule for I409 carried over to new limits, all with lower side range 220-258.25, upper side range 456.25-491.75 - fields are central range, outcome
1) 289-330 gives 1.9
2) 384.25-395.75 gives 3.4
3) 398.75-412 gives 2.1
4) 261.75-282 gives 0.5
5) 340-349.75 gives 0.6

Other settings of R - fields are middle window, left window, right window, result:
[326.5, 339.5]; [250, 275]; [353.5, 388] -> 0.07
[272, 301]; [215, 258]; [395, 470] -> 0.03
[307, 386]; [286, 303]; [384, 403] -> -0.19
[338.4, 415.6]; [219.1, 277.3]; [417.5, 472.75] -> 0.08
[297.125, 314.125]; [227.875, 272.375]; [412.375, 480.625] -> 0.04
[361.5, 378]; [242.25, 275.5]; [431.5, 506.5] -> -0.10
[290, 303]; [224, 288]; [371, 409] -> 0.00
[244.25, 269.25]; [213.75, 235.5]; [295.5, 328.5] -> -0.01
